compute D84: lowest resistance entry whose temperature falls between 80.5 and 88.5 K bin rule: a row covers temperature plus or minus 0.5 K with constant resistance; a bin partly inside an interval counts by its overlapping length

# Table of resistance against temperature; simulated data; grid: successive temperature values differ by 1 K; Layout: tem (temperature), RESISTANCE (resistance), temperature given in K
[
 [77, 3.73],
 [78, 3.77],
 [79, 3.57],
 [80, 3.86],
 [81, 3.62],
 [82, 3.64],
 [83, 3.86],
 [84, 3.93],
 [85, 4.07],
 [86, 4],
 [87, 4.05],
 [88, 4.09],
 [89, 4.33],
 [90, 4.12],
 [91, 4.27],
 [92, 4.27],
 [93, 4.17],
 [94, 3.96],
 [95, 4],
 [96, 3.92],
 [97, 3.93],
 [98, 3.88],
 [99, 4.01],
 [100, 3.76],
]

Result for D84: 3.62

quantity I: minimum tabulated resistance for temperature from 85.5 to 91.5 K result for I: 4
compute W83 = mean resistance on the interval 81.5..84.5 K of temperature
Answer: 3.81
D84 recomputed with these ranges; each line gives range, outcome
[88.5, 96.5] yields 3.92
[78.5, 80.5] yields 3.57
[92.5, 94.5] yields 3.96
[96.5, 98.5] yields 3.88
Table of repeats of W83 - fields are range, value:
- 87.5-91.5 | 4.2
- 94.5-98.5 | 3.93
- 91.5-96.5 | 4.06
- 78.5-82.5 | 3.67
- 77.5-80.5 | 3.73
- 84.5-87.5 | 4.04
